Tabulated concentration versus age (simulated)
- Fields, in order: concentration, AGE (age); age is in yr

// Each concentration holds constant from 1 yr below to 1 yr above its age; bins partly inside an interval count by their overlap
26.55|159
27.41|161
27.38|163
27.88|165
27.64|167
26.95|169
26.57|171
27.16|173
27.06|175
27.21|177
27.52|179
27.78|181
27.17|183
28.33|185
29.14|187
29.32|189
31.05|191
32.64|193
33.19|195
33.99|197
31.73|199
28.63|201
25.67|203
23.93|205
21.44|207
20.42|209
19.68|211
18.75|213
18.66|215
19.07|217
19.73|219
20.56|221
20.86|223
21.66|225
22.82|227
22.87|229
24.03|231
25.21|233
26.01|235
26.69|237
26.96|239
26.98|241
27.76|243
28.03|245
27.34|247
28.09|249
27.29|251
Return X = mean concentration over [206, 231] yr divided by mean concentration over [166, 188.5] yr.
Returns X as 0.8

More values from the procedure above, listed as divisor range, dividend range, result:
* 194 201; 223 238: 0.74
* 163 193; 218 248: 0.87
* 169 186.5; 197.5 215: 0.87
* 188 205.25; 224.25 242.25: 0.82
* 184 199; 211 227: 0.64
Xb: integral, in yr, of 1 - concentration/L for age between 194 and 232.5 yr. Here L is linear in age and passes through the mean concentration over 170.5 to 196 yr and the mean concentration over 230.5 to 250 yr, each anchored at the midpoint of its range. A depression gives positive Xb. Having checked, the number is 5.8 yr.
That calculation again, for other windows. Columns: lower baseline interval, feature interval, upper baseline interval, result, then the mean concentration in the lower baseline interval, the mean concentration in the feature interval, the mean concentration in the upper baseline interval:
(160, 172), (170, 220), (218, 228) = -4.1 yr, 27.3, 26.2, 21.1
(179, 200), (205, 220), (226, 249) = 4.4 yr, 30.3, 20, 26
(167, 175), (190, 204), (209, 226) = -4.8 yr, 27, 31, 19.9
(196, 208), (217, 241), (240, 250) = 3.7 yr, 27.6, 23.4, 27.6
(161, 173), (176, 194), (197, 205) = -0.5 yr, 27.3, 28.9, 28.7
